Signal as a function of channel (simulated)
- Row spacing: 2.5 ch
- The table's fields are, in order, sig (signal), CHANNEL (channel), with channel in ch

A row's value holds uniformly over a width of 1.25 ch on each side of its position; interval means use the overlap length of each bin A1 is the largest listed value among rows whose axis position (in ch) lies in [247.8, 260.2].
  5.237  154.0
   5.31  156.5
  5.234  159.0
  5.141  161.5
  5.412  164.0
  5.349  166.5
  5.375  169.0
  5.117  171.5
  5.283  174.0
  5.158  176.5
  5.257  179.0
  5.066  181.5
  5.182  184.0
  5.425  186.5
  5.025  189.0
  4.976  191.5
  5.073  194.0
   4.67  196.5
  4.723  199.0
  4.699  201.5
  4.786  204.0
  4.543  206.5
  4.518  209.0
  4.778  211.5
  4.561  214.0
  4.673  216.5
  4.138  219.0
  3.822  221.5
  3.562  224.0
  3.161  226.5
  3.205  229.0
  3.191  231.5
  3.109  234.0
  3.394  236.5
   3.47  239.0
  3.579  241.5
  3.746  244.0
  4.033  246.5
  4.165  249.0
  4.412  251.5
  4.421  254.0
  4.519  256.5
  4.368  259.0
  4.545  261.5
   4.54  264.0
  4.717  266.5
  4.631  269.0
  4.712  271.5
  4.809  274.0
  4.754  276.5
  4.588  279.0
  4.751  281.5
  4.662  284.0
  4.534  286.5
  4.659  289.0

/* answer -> 4.519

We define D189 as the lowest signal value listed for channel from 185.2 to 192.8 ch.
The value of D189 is 4.976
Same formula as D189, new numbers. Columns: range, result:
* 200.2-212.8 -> 4.518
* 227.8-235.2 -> 3.109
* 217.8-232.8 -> 3.161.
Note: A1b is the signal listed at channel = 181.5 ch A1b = 5.066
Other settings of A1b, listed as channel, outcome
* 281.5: 4.751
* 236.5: 3.394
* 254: 4.421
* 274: 4.809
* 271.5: 4.712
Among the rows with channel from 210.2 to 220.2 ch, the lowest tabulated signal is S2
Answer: 4.138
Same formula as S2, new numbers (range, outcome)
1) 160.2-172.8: 5.117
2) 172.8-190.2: 5.025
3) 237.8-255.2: 3.47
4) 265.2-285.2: 4.588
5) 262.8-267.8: 4.54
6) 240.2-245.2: 3.579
